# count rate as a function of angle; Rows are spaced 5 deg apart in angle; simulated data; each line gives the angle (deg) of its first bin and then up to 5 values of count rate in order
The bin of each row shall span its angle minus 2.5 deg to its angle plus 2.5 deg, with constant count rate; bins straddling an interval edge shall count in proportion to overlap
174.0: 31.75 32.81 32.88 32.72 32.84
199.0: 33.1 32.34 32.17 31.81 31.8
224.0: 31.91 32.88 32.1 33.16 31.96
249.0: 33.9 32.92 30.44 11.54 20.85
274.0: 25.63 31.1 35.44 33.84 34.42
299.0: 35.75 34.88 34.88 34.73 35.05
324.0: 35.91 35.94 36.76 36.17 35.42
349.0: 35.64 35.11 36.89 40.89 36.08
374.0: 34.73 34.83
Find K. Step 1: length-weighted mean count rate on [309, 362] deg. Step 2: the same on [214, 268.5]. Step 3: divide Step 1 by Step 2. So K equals 1.19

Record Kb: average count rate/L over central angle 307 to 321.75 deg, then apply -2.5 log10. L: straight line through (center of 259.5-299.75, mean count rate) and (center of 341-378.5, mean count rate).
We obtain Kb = -0.10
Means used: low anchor 28.4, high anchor 36.3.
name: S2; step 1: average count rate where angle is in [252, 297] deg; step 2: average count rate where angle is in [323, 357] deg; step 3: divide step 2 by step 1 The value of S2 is 1.26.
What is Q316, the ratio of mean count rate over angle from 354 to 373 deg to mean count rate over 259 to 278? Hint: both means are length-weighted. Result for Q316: 1.72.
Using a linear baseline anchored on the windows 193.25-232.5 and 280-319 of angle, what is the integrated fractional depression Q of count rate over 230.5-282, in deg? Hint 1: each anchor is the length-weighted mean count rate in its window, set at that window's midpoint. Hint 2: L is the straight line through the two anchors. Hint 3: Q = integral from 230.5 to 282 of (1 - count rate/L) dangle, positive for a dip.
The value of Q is 7.6 deg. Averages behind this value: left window 32.3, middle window 28.5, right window 34.7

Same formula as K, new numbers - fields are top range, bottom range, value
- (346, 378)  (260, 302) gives 1.27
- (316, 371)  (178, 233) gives 1.12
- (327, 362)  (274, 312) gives 1.07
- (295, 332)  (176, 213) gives 1.08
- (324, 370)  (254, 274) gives 1.59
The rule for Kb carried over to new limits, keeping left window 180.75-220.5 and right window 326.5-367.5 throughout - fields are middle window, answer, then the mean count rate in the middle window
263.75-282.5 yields 0.384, 24.3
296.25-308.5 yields 0.004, 35.2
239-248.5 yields 0.033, 32.7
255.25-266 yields 0.437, 22.8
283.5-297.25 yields 0.015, 34.5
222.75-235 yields 0.030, 32.4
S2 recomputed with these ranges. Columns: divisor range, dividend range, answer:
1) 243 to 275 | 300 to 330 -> 1.33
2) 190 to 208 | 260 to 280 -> 0.68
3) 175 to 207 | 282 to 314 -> 1.06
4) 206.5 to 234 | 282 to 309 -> 1.09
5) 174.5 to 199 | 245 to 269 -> 0.82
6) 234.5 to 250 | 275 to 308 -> 1.03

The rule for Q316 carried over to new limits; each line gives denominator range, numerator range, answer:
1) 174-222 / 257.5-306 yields 0.90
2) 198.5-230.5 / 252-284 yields 0.81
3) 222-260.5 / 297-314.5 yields 1.08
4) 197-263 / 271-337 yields 1.07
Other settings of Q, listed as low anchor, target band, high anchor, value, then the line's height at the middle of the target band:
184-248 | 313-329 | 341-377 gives 0.0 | 35.3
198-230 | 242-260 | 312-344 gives 0.5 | 33.4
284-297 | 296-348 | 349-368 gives 0.3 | 35.7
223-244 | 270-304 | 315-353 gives 1.9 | 34.2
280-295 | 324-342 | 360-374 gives 0.0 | 36.2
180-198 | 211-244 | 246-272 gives -3.6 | 29.1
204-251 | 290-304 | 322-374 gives -0.1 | 34.7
